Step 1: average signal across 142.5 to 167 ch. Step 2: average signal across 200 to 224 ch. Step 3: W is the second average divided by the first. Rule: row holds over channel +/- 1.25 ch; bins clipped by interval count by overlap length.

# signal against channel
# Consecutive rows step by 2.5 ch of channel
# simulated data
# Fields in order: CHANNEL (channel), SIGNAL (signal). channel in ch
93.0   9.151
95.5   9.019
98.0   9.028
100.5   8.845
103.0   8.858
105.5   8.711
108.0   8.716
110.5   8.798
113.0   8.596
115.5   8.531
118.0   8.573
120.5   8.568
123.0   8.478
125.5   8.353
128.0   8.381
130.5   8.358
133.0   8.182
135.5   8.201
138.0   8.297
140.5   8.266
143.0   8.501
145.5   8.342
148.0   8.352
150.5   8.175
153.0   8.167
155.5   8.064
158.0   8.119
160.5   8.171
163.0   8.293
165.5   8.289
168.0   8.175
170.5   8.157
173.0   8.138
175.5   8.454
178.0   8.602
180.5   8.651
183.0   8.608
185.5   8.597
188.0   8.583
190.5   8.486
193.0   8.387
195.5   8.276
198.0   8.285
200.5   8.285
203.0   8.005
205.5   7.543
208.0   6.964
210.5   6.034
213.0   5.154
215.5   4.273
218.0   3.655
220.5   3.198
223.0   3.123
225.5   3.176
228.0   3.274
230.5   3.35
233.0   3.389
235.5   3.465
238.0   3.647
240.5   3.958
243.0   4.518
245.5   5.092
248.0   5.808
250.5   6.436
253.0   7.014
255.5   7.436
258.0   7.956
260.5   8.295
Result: 0.7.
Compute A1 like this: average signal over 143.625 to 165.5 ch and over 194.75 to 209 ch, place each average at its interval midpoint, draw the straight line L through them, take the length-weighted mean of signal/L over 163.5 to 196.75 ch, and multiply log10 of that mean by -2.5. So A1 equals -0.049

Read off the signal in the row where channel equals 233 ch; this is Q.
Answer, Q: 3.389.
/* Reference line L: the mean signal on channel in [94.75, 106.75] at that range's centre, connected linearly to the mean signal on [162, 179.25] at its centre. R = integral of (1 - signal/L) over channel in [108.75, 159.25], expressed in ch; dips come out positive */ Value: 1.41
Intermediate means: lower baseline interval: 8.89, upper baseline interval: 8.3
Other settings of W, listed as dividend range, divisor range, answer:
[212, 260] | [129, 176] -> 0.57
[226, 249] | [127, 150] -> 0.48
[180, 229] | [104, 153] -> 0.77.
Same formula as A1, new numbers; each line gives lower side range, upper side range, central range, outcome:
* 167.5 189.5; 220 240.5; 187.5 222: -0.13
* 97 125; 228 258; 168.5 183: -0.22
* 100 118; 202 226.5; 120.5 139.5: -0.05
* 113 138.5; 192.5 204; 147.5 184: 0.00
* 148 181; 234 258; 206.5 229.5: 0.43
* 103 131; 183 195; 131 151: 0.03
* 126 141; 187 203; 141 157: 0.00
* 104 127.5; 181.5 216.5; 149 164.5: -0.01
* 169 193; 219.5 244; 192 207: -0.22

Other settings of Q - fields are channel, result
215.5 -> 4.273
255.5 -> 7.436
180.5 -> 8.651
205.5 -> 7.543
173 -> 8.138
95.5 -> 9.019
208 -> 6.964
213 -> 5.154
